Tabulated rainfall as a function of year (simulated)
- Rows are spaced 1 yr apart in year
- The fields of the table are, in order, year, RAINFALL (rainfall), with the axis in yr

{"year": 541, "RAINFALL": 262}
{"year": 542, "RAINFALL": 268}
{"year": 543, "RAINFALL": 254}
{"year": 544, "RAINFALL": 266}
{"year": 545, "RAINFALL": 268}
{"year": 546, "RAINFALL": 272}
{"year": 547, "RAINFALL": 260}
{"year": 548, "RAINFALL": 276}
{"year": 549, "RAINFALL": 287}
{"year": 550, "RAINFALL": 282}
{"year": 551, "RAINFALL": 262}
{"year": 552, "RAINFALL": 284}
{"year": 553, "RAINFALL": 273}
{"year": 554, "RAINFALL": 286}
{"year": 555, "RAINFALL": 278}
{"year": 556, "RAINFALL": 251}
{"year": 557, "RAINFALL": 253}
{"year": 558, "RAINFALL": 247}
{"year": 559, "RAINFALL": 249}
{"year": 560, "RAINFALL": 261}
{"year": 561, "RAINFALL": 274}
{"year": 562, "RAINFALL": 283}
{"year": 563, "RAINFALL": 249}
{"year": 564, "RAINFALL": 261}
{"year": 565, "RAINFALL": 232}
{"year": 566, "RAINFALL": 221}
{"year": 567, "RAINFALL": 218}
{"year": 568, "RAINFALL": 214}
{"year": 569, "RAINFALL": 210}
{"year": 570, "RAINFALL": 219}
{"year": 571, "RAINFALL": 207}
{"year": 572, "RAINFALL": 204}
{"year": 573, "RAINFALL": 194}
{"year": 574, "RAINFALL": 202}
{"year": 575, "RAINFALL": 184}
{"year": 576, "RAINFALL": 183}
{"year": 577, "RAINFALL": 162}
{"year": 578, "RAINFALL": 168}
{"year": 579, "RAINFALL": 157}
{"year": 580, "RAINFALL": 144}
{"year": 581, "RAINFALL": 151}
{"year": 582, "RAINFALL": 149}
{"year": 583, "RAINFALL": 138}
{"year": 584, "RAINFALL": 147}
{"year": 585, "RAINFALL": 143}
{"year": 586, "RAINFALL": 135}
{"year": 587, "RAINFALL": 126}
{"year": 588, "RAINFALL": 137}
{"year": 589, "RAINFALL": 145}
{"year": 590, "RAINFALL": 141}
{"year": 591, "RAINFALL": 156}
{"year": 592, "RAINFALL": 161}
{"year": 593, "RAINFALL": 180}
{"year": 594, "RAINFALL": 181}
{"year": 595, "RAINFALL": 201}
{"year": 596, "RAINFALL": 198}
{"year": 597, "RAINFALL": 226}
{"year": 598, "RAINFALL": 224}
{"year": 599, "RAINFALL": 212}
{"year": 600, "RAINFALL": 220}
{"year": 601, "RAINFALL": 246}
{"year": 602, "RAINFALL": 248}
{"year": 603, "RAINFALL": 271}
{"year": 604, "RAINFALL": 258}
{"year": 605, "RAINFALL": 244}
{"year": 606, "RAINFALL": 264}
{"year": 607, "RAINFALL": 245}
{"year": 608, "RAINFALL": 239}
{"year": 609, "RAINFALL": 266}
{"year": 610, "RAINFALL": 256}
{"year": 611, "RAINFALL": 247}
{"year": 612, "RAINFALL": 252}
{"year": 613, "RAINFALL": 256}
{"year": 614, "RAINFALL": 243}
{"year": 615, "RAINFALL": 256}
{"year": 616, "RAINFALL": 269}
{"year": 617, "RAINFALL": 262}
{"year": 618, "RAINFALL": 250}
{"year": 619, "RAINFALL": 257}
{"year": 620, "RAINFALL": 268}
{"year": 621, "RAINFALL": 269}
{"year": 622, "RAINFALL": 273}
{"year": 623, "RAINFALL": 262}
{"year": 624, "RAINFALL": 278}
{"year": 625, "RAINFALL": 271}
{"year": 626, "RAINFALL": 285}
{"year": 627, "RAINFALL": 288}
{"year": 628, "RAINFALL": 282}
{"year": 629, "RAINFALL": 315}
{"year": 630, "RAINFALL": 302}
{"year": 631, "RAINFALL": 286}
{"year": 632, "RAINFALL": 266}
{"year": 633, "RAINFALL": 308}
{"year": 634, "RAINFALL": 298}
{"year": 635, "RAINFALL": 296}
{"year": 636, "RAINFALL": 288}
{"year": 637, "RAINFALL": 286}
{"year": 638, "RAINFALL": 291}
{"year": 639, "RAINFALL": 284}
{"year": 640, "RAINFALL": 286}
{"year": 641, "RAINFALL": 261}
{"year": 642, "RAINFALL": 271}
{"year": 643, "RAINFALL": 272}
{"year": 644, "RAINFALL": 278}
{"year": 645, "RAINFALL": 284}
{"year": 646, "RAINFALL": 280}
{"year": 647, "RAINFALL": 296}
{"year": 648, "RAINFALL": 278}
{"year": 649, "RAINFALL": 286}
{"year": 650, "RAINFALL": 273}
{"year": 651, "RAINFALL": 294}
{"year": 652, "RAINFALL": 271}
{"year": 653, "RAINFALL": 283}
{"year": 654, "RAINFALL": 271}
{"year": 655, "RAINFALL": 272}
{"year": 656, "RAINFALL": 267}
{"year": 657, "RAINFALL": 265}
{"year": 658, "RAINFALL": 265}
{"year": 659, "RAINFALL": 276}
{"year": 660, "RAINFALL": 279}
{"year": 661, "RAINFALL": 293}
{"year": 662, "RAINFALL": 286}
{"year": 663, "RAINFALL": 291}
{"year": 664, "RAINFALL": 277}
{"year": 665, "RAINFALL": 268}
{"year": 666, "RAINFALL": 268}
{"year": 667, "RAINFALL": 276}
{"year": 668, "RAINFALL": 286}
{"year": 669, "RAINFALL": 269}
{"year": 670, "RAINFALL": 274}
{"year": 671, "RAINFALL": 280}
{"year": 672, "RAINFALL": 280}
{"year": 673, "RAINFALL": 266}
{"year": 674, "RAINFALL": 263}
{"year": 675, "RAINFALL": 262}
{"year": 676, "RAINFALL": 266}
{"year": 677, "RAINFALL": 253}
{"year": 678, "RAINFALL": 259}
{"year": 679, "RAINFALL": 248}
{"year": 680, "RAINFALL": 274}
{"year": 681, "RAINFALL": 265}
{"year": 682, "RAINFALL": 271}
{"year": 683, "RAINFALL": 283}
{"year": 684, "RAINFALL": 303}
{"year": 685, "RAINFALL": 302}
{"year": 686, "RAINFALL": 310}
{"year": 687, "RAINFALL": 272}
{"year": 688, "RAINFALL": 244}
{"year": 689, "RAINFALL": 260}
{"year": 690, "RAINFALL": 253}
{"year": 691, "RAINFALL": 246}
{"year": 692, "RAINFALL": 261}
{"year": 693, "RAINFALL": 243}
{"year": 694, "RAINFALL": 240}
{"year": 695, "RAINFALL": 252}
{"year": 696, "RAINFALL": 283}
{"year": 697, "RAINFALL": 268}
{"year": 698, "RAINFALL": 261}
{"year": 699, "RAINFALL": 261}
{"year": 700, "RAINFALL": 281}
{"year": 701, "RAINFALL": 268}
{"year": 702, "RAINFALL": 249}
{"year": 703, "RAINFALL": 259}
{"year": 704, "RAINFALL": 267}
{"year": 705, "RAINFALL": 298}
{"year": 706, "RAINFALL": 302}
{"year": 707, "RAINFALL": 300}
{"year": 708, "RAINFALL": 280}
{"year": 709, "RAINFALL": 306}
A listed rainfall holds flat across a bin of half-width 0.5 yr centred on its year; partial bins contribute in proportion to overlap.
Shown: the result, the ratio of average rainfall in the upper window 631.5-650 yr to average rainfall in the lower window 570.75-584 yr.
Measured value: 1.66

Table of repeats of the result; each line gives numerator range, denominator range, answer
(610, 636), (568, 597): 1.60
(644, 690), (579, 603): 1.56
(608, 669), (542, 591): 1.27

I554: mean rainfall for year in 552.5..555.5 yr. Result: 279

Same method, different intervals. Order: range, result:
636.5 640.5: 287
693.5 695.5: 246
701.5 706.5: 275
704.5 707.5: 300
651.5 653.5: 277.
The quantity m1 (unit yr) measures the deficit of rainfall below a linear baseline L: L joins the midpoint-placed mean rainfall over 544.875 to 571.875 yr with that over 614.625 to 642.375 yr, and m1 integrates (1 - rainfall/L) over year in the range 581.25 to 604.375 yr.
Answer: 7.2 yr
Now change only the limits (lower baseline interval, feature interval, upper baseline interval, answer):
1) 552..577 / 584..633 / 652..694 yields 3.1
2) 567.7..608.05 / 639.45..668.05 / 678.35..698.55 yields -4.4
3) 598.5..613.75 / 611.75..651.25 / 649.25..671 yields -2.4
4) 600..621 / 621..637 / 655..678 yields -1.6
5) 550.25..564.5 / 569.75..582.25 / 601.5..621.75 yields 4.0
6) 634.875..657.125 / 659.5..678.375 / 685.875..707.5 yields 0.0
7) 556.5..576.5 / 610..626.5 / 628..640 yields 0.9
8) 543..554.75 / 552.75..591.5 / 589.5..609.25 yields 7.7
